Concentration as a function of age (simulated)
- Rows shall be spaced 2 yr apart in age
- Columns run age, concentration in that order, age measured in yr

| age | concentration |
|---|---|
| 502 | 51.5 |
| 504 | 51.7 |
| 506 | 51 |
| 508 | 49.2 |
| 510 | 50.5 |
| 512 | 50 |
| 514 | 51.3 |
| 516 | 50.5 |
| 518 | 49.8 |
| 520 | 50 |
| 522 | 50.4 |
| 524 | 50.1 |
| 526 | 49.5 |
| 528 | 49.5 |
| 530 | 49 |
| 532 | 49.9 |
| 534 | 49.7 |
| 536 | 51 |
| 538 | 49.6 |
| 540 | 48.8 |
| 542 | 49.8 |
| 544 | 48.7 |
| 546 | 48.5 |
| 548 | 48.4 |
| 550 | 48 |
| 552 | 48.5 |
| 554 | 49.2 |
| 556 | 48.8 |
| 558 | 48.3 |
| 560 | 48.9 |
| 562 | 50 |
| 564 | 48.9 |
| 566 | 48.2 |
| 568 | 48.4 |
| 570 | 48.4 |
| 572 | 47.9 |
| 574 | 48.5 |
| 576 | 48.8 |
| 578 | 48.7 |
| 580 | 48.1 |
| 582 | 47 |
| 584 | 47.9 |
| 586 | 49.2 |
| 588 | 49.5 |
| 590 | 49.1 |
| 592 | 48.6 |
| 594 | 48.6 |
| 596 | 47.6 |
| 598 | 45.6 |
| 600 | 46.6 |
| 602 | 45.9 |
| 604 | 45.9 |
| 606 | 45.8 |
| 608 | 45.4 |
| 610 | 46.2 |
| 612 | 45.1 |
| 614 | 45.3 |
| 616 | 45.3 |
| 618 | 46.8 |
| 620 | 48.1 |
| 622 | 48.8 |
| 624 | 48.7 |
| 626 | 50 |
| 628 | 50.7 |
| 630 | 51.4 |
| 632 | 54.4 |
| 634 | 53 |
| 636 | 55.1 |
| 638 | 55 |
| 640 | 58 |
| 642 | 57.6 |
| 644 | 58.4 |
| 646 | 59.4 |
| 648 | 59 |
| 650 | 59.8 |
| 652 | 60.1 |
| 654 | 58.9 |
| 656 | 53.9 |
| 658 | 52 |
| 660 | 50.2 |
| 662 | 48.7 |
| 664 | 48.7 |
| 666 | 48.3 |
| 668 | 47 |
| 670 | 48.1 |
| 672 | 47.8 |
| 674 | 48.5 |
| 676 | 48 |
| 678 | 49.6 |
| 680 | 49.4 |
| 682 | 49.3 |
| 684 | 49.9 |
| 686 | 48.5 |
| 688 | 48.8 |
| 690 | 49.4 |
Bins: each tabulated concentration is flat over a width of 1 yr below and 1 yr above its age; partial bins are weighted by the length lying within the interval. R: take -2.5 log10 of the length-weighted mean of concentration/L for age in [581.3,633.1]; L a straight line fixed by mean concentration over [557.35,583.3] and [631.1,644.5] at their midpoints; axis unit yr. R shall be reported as 0.100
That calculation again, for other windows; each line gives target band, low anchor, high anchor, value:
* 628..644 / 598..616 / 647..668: -0.095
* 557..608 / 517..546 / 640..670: 0.079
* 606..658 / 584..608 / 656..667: -0.076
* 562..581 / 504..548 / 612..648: 0.051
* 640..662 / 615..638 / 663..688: -0.145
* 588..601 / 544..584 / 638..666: 0.068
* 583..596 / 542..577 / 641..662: 0.054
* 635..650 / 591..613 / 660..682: -0.206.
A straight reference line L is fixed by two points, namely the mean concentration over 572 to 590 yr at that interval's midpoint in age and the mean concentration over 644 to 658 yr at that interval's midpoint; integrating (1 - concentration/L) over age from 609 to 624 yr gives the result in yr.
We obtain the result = 1.9 yr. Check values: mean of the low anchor 48.5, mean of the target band 46.7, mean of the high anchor 58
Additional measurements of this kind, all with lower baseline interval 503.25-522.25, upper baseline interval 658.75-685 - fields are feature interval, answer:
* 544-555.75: 0.35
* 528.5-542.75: 0.14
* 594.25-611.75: 1.17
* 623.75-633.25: -0.40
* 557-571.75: 0.35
